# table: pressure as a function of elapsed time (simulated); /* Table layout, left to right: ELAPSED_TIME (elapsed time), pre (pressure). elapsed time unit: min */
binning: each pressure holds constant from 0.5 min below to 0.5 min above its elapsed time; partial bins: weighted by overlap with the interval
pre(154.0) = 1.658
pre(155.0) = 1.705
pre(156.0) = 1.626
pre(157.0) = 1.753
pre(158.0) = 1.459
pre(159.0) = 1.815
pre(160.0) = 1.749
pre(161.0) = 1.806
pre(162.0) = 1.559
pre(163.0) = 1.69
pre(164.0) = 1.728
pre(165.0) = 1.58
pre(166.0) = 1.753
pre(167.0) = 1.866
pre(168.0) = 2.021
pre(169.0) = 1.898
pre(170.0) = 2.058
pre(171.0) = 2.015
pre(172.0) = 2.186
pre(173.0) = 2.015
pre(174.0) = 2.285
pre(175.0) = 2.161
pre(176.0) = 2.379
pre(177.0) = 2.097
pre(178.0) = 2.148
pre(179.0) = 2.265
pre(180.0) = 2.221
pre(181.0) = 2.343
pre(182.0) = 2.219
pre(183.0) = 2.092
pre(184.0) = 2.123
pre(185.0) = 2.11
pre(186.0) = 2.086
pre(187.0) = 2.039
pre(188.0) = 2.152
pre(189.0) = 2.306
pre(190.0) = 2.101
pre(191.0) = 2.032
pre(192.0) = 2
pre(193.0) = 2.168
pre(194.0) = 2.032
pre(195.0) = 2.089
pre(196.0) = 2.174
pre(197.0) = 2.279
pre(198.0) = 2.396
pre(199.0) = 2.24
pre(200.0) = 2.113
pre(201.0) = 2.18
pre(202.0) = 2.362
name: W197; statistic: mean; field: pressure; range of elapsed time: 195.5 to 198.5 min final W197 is 2.28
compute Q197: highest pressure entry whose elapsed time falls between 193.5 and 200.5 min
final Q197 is 2.396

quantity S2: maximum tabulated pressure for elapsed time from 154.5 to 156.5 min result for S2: 1.705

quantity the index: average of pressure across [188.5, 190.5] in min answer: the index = 2.2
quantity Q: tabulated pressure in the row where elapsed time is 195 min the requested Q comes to 2.089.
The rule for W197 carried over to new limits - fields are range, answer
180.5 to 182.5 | 2.28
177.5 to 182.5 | 2.24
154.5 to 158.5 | 1.64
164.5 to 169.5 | 1.82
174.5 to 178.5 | 2.2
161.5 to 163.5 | 1.62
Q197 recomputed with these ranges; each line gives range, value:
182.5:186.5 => 2.123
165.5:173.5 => 2.186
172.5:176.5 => 2.379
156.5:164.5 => 1.815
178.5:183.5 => 2.343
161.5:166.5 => 1.753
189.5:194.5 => 2.168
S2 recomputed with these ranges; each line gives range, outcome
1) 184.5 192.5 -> 2.306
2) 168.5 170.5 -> 2.058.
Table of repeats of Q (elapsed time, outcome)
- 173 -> 2.015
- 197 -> 2.279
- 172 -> 2.186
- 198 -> 2.396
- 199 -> 2.24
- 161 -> 1.806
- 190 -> 2.101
